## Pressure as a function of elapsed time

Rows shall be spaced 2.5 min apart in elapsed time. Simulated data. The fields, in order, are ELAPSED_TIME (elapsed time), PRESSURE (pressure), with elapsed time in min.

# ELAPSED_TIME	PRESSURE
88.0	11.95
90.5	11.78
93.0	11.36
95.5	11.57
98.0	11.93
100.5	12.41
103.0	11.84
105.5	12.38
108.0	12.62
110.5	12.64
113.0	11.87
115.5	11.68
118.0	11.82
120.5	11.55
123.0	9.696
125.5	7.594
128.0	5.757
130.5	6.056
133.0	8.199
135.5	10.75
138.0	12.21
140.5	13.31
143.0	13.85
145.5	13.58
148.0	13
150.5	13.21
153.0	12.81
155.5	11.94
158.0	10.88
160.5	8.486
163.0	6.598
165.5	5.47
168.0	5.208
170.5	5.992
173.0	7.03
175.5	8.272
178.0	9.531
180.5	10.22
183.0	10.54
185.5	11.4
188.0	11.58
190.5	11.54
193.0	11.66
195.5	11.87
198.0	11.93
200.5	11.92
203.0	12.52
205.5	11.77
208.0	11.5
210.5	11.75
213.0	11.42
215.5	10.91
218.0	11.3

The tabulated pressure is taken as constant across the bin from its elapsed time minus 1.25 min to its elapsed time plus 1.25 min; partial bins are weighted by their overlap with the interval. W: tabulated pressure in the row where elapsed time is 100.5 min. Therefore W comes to 12.41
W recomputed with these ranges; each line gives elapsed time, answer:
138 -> 12.21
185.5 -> 11.4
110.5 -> 12.64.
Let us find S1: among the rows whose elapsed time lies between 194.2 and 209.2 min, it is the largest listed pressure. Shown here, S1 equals 12.52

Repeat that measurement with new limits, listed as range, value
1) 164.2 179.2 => 9.531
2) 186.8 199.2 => 11.93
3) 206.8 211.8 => 11.75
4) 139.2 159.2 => 13.85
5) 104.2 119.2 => 12.64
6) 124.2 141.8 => 13.31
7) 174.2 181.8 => 10.22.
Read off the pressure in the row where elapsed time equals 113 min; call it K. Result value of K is 11.87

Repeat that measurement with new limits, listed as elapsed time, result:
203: 12.52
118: 11.82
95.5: 11.57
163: 6.598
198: 11.93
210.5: 11.75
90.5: 11.78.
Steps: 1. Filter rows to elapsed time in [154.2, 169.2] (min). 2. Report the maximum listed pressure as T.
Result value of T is 11.94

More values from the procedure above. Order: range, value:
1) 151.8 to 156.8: 12.81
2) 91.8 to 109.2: 12.62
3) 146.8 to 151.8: 13.21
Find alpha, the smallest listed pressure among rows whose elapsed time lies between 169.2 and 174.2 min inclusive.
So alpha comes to 5.992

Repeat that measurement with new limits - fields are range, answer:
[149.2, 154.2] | 12.81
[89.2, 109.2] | 11.36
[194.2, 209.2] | 11.5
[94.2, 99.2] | 11.57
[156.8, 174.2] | 5.208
